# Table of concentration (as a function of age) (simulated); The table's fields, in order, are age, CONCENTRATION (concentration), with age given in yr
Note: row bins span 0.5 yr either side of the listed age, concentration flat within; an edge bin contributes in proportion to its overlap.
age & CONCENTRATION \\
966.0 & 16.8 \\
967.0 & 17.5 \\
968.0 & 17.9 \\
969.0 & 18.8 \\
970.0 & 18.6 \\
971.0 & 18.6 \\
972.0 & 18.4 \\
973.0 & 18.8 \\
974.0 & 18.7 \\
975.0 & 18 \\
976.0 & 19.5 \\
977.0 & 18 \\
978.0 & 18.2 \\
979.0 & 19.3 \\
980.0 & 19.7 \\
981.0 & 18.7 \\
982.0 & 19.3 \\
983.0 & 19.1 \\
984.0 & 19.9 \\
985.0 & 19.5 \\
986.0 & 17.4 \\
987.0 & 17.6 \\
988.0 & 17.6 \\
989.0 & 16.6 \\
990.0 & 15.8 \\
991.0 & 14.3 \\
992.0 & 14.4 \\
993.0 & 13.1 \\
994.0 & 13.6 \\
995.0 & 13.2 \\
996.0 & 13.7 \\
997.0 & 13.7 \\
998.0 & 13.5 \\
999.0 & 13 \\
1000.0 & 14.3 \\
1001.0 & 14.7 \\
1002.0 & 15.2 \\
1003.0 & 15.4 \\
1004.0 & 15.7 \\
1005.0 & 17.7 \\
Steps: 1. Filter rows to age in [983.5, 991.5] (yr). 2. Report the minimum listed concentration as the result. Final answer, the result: 14.3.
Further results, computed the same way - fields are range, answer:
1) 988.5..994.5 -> 13.1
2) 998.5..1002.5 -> 13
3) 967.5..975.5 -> 17.9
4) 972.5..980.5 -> 18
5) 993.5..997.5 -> 13.2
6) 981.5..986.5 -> 17.4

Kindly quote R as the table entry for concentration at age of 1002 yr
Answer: 15.2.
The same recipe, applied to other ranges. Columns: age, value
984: 19.9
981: 18.7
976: 19.5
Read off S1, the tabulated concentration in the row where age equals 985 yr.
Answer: 19.5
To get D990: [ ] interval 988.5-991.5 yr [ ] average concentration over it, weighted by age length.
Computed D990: 15.6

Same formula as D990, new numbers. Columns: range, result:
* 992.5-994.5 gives 13.3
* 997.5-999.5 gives 13.2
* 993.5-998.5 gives 13.5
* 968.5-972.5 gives 18.6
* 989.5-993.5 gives 14.4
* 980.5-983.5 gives 19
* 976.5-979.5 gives 18.5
